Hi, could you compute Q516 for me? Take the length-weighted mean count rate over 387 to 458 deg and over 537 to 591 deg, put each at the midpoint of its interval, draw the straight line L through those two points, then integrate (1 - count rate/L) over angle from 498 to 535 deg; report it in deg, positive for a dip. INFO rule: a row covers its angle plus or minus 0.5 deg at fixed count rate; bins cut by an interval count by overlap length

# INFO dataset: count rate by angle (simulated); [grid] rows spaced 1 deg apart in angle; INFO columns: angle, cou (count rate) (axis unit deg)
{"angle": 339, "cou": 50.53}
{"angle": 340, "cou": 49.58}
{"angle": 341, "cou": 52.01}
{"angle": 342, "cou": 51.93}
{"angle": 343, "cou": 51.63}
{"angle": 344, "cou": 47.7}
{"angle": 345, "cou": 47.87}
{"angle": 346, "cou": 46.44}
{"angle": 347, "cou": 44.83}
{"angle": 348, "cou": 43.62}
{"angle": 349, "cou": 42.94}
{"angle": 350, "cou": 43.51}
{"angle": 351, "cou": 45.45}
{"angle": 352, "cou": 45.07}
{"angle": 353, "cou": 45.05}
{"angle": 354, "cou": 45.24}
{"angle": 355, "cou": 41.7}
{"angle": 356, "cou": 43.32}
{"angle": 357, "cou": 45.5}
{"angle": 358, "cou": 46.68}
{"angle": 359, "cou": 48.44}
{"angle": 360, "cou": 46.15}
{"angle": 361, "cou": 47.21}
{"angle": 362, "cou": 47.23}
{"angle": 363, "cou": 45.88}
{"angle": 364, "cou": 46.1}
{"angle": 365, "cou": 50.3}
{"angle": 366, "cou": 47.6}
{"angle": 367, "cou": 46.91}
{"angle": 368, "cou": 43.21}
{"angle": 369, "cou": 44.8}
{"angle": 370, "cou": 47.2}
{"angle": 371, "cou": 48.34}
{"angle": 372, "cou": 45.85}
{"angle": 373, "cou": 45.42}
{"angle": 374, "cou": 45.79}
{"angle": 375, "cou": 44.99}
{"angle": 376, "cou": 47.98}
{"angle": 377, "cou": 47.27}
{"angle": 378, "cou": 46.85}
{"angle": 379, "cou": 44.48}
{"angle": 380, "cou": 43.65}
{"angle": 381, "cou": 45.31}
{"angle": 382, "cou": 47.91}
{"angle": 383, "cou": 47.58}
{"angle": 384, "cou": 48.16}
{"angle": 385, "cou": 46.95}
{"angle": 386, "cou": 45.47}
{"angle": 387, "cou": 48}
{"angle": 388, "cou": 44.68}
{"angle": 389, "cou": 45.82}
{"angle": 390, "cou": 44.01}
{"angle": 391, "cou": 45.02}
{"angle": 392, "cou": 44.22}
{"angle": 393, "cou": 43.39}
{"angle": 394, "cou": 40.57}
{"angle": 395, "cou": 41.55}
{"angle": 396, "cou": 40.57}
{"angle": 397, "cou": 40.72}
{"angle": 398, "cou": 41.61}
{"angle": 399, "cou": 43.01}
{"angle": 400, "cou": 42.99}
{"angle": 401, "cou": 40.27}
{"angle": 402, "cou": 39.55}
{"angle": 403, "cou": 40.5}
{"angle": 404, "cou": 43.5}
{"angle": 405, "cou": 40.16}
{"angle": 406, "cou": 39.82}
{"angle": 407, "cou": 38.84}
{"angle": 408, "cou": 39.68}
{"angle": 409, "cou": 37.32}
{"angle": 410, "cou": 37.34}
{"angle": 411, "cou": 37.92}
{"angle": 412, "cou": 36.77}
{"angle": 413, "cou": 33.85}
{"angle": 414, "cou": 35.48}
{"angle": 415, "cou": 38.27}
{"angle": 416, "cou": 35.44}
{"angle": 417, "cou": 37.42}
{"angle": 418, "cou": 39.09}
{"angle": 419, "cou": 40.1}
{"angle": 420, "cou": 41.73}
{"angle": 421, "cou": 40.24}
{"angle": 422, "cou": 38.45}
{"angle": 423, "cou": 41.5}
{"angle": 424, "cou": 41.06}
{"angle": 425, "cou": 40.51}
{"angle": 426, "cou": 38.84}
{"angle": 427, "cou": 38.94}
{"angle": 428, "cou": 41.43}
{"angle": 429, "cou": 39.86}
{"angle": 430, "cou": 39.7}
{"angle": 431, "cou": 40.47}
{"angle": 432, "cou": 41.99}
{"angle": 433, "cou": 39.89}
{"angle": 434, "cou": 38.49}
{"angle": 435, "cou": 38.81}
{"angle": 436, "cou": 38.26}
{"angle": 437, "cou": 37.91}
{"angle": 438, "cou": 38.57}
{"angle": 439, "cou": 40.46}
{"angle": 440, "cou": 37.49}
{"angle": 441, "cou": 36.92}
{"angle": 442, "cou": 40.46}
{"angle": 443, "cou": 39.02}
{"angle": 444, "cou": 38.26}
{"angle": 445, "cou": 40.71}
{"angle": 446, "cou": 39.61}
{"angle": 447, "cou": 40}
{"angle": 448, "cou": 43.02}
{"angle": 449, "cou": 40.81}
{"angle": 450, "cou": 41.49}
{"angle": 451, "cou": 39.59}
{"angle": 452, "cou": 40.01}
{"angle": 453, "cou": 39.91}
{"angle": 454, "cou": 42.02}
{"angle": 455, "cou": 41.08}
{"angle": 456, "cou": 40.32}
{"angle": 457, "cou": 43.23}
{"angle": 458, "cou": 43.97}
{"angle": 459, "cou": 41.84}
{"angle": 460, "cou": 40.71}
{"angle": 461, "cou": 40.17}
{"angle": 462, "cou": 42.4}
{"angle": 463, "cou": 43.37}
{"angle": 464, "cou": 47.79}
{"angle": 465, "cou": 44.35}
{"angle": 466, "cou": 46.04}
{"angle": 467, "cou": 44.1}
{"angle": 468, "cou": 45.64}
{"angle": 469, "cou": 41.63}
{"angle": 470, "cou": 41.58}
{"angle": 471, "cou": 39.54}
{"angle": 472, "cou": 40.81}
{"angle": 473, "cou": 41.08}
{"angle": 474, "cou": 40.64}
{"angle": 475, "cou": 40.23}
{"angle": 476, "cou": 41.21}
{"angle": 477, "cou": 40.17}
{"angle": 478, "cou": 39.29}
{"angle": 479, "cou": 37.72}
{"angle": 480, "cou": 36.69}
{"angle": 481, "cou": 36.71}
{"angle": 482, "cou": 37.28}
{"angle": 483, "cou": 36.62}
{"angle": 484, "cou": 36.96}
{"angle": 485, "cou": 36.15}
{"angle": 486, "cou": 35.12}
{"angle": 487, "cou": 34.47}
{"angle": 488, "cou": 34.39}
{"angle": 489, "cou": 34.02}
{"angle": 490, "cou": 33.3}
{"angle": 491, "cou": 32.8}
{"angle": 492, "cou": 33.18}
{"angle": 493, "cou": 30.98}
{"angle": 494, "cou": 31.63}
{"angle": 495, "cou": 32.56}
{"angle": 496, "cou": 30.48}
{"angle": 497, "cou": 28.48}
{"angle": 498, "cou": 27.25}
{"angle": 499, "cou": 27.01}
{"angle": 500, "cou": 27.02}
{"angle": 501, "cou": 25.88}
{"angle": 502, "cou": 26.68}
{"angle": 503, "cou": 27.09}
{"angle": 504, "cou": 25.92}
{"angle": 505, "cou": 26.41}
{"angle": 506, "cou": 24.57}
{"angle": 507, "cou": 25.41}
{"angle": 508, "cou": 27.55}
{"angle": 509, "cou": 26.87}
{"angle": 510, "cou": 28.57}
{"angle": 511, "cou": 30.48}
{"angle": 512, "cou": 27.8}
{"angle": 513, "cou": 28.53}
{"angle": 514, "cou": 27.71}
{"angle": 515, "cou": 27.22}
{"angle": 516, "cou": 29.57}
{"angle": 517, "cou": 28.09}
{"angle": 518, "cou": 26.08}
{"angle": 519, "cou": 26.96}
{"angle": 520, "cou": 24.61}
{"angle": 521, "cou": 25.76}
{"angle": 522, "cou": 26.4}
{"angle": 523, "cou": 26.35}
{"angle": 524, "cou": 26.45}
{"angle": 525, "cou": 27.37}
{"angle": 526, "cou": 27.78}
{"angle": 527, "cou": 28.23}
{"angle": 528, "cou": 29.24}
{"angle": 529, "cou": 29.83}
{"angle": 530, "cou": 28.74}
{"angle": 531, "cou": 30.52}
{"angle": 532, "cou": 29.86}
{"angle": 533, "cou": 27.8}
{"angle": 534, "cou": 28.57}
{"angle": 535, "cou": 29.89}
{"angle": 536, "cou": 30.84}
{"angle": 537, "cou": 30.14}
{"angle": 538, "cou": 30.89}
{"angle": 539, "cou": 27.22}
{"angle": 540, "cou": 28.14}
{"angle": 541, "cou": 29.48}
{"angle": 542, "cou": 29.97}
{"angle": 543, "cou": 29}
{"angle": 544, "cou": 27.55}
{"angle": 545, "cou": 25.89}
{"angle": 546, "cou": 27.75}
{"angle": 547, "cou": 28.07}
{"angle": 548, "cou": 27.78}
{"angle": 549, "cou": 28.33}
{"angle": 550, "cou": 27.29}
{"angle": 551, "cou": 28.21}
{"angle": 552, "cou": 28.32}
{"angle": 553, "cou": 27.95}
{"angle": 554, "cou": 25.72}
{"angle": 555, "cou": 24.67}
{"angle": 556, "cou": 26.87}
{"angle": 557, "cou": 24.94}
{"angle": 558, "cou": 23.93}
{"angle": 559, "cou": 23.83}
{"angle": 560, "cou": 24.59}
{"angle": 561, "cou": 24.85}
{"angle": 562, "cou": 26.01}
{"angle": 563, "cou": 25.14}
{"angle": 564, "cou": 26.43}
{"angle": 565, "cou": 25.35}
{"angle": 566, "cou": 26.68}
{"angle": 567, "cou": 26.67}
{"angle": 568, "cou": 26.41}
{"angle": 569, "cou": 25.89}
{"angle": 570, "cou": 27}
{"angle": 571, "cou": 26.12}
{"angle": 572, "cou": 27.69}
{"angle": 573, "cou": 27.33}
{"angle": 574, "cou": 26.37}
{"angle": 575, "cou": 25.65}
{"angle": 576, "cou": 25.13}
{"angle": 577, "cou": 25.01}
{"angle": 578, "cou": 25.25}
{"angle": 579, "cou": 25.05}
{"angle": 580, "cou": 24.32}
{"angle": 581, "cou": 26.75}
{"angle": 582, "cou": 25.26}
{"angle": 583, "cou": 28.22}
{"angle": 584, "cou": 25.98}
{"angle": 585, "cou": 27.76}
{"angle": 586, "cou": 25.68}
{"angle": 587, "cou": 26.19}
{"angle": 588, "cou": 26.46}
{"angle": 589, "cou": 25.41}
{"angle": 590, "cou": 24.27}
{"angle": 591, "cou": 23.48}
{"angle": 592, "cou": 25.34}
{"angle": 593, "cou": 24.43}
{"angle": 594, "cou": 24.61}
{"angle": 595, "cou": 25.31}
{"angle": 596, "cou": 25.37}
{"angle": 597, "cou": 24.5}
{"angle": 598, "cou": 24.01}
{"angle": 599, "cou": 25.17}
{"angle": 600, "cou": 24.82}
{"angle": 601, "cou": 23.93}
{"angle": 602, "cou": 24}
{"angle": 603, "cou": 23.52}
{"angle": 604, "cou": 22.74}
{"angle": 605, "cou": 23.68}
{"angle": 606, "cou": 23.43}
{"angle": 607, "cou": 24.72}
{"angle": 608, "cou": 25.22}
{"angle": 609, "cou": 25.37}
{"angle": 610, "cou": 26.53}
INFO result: 4.3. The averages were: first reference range 40.2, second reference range 26.5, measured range 27.5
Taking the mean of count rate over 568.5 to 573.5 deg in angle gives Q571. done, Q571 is 26.8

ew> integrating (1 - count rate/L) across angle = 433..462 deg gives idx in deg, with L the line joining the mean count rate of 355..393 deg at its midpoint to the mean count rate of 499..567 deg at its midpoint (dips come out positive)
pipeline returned -2.13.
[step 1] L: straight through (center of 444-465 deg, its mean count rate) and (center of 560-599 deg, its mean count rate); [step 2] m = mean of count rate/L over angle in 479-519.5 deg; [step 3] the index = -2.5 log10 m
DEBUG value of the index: 0.19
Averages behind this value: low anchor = 41.6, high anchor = 25.7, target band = 30.4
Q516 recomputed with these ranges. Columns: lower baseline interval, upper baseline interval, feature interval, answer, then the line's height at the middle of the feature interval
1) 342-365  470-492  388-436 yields 2.17 deg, 42.1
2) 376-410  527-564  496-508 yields 2.03 deg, 32.2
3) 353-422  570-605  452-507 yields -2.21 deg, 35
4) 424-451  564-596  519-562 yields 3.02 deg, 29.7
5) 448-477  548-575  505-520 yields 2.92 deg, 34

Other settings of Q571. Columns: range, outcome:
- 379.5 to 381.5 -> 44.5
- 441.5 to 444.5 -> 39.2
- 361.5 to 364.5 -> 46.4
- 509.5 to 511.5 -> 29.5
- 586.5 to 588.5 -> 26.3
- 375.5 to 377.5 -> 47.6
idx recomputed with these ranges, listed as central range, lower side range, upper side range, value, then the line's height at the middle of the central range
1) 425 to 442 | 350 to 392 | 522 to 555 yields 0.0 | 39.4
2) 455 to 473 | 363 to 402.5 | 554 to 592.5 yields -2.9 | 36.8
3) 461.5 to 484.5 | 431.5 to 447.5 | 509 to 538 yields -4.0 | 34.8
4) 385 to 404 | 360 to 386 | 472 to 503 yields 0.5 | 44.2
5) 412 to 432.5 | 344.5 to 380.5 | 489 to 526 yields -0.4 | 38.5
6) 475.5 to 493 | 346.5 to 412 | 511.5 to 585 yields -1.3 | 33.6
